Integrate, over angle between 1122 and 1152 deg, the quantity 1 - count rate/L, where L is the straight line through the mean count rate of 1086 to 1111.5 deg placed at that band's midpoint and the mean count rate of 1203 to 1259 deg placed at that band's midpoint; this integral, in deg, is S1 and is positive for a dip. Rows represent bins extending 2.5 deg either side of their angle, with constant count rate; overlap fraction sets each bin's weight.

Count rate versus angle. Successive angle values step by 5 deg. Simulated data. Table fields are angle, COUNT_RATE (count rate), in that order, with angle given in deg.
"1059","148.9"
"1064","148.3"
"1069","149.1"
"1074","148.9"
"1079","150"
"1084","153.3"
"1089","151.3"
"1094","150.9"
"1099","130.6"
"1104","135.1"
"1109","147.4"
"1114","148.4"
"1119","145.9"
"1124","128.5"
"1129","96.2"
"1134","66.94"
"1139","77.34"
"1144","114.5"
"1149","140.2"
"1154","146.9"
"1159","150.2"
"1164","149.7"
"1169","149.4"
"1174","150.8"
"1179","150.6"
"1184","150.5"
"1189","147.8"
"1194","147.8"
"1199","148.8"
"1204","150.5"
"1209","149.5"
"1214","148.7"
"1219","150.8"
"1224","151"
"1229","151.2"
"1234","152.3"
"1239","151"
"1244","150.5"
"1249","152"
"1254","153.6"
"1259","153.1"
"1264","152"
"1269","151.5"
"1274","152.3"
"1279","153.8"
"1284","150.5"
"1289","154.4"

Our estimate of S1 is 8.5 deg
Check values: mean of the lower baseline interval 143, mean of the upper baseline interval 151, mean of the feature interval 104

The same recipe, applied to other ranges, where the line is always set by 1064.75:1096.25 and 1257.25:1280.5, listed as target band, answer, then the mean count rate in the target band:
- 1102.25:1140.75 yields 8.2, 119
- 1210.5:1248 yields 0.3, 151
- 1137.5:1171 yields 3.8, 134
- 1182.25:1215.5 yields 0.6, 149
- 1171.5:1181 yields 0.0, 151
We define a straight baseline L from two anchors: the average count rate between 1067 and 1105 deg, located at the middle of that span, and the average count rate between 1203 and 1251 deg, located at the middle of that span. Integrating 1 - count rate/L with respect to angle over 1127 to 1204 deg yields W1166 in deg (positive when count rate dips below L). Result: 8.10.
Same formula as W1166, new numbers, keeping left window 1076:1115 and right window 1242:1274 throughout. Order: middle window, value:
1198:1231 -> 0.08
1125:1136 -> 4.37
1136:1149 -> 3.91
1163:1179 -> -0.14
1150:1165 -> 0.03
